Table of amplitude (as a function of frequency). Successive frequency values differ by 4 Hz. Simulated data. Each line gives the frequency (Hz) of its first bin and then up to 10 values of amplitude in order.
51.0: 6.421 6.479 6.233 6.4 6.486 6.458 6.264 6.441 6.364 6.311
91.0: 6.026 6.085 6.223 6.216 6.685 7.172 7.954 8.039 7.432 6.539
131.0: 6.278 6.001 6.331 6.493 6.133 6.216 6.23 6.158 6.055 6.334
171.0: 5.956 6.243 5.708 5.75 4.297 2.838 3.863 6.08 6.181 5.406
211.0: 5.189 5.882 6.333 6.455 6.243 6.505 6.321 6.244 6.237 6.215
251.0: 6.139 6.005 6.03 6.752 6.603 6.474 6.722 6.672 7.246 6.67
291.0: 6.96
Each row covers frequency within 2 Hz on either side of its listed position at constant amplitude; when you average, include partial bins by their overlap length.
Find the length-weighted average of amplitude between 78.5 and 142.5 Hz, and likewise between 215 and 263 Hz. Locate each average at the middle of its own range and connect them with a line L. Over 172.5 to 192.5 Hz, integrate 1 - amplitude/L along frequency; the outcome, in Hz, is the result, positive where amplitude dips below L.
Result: 4.3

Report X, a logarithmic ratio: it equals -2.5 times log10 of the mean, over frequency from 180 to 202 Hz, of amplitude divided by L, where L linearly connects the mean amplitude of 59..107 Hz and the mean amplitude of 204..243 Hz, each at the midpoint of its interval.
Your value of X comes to 0.29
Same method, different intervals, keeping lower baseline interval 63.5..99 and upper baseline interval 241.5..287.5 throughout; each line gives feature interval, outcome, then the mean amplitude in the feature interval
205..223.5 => 0.11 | 5.8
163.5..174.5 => 0.04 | 6.15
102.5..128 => -0.14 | 7.23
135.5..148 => 0.01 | 6.3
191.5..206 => 0.25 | 5.11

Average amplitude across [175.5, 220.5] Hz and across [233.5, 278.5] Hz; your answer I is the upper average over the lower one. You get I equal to 1.2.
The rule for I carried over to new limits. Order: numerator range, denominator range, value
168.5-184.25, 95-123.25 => 0.85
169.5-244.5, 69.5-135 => 0.85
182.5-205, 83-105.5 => 0.77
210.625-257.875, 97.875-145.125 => 0.91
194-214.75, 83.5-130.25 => 0.81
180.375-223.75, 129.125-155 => 0.84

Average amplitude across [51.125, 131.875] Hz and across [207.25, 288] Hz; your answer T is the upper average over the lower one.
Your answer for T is 0.96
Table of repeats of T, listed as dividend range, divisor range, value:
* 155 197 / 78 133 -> 0.80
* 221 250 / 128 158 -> 1.01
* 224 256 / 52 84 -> 0.98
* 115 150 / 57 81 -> 1.05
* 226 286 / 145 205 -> 1.15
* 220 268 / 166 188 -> 1.10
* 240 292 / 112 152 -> 0.96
